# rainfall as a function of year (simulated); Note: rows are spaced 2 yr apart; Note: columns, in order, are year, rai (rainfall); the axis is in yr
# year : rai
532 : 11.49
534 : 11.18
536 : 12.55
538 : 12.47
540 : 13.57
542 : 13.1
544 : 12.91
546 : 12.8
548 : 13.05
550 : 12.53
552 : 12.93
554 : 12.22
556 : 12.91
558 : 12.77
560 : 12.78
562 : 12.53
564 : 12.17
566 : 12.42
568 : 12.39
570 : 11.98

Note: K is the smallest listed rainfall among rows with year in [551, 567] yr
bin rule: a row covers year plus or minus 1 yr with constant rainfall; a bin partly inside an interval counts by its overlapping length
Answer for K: 12.17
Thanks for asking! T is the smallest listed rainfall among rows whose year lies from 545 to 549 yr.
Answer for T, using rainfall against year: 12.8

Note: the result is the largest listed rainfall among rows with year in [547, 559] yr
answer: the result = 13.05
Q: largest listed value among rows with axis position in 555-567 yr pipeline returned 12.91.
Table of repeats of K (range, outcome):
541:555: 12.22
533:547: 11.18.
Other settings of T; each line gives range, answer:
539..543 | 13.1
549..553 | 12.53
